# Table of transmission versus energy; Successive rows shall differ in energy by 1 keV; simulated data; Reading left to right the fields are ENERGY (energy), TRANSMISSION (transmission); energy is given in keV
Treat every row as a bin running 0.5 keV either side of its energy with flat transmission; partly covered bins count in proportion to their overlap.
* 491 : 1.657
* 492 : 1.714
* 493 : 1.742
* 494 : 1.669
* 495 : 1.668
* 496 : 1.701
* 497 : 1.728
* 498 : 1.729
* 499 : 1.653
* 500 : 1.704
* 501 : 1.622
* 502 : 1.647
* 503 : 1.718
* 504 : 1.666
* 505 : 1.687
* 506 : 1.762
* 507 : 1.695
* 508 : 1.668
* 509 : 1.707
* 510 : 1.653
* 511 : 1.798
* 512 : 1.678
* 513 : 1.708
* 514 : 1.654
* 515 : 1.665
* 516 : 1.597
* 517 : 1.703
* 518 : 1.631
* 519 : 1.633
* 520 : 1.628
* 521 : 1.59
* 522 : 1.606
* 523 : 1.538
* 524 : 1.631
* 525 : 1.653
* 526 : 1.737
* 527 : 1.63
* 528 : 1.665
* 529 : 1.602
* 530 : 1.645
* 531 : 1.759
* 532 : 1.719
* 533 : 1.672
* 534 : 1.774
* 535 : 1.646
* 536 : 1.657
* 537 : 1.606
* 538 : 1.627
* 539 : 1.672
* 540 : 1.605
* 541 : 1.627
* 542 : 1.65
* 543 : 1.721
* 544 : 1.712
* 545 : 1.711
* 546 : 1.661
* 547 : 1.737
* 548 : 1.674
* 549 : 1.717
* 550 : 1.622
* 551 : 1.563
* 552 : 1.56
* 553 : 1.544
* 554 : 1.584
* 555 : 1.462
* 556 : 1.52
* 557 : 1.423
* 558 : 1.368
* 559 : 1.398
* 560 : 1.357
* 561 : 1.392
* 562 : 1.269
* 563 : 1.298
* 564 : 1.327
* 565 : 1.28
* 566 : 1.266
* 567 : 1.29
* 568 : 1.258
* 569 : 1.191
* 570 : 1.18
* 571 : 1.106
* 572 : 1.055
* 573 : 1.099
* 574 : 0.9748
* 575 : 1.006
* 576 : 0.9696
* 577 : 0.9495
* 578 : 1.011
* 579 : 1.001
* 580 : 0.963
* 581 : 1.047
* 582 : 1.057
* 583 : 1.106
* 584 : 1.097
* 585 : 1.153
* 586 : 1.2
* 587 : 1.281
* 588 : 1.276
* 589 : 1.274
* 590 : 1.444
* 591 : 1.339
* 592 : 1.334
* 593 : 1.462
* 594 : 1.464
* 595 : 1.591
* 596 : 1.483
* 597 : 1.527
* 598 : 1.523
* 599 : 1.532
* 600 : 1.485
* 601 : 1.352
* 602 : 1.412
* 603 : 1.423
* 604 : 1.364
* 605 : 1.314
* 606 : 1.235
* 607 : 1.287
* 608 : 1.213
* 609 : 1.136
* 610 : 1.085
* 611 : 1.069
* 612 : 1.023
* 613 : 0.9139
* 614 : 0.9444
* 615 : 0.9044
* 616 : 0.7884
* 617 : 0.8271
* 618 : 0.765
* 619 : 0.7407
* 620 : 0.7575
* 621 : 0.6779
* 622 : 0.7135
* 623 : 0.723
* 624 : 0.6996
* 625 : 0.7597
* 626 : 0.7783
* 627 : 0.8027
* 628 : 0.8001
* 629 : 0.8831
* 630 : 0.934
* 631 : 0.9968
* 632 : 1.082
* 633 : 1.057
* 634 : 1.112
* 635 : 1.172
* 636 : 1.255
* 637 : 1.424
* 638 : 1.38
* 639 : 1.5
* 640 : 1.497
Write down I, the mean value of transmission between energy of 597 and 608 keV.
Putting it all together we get 1.39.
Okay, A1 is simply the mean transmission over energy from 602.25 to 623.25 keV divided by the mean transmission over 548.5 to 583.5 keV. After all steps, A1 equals 0.8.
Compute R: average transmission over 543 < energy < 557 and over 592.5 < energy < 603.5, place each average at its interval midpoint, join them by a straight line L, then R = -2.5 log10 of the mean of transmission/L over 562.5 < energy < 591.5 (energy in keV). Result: 0.31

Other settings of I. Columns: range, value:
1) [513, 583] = 1.47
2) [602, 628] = 0.964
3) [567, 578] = 1.09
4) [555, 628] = 1.16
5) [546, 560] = 1.55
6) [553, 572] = 1.33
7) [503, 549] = 1.67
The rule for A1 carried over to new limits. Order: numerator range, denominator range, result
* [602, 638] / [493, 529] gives 0.60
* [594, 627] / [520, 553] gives 0.66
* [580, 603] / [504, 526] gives 0.80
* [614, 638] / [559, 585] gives 0.79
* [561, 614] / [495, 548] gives 0.74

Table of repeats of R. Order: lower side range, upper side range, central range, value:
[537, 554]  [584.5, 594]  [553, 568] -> 0.119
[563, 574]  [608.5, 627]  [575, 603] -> -0.215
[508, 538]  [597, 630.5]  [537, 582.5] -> 0.038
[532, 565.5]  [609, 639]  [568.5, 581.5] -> 0.279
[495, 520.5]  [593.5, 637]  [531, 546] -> -0.111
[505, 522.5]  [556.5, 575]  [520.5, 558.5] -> -0.122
